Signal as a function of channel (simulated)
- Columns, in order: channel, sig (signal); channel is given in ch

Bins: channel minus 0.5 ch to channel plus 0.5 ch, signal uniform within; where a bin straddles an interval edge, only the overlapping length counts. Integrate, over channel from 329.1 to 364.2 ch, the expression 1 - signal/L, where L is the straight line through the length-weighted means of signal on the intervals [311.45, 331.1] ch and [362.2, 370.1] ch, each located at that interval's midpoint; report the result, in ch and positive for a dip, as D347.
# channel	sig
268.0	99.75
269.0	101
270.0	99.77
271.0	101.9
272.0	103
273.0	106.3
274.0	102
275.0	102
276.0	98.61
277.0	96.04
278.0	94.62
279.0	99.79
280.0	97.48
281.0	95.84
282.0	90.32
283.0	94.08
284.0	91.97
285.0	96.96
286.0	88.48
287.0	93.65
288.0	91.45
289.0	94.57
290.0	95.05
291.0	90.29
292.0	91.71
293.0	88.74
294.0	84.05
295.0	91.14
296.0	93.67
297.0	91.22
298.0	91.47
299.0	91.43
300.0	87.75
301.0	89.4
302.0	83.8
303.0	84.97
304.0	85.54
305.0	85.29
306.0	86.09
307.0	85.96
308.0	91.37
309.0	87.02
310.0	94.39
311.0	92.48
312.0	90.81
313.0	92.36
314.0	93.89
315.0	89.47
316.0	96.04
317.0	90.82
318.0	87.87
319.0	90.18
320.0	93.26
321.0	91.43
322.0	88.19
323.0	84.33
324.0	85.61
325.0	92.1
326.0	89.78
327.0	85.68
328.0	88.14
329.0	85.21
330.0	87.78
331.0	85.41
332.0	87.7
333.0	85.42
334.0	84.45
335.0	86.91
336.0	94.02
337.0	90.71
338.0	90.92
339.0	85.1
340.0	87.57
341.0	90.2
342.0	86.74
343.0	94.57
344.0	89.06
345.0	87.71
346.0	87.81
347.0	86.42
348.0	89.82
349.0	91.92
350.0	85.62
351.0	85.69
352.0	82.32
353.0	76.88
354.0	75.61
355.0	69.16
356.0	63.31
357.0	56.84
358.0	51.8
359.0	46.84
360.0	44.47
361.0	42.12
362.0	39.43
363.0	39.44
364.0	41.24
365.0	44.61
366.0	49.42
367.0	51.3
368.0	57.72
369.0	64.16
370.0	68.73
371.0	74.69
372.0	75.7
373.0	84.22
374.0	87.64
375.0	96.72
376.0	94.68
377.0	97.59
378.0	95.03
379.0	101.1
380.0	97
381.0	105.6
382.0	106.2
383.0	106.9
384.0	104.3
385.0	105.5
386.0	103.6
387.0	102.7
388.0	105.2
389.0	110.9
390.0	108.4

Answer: -4.35 ch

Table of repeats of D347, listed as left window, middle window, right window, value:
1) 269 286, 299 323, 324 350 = 0.8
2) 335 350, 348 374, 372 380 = 7.9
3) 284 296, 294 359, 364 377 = -3.4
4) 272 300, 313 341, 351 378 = -3.5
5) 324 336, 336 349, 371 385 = 0.1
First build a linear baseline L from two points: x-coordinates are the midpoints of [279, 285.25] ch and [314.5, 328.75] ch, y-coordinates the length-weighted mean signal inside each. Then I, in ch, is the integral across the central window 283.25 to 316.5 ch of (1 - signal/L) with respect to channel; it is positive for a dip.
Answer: 0.7 ch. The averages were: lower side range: 94.8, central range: 90.4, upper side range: 89.4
